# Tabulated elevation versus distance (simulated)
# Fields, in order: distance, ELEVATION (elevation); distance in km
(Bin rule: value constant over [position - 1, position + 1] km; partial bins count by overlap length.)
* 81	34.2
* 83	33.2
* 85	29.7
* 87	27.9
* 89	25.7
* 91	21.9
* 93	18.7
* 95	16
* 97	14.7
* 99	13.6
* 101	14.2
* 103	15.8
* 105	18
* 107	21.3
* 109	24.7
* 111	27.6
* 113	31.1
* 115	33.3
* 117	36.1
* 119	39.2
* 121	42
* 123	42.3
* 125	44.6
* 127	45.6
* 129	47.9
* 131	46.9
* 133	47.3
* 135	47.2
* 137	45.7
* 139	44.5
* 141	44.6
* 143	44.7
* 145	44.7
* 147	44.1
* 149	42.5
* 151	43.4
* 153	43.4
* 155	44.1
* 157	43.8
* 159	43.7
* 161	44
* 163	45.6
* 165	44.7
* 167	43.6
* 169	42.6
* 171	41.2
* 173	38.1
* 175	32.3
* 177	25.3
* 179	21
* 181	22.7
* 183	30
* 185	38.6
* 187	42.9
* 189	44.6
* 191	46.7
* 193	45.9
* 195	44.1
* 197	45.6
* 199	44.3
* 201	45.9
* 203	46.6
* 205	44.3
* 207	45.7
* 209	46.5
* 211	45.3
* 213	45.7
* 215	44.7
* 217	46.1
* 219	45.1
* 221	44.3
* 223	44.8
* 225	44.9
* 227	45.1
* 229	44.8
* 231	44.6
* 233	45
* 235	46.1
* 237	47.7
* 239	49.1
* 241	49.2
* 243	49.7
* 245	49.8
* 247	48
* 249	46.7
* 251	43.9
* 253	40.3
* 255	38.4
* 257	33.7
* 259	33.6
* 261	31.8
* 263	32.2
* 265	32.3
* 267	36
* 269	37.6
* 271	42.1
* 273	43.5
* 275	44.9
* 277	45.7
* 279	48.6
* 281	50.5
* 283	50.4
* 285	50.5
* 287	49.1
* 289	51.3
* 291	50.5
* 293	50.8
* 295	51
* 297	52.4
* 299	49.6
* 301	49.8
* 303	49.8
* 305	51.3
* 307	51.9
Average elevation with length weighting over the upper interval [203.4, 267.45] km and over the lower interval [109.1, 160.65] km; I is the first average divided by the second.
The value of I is 1.03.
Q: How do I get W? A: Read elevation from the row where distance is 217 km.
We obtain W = 46.1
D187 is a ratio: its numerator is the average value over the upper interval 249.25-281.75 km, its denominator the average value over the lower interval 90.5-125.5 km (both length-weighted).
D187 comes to 1.52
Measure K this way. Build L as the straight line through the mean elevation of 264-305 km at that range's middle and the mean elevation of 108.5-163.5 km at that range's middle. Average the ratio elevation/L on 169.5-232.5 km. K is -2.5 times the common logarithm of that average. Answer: 0.068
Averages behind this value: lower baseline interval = 42.1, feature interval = 41.6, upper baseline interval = 46.9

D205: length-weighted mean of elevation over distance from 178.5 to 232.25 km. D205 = 42.8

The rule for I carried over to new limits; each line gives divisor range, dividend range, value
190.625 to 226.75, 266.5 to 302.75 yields 1.05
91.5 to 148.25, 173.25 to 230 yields 1.22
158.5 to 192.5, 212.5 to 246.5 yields 1.21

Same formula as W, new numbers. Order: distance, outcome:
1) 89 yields 25.7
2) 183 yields 30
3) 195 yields 44.1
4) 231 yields 44.6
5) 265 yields 32.3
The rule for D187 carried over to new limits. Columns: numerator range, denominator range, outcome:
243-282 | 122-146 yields 0.91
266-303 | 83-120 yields 1.97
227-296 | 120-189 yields 1.07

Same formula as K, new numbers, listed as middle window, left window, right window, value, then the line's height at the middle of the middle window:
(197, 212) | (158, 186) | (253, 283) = -0.20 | 37.7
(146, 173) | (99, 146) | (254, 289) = -0.15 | 37.7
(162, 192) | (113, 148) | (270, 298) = 0.20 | 44.9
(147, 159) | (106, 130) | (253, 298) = -0.15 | 37.9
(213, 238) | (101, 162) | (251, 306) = -0.07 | 42.4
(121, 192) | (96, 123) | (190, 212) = -0.18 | 36.1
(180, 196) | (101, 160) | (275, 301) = 0.09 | 42.9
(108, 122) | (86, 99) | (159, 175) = -0.23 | 26.9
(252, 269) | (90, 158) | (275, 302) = 0.33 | 47.3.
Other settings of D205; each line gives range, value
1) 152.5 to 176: 42.2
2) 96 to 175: 37.9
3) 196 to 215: 45.5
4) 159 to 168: 44.4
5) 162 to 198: 38.6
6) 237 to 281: 42.1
